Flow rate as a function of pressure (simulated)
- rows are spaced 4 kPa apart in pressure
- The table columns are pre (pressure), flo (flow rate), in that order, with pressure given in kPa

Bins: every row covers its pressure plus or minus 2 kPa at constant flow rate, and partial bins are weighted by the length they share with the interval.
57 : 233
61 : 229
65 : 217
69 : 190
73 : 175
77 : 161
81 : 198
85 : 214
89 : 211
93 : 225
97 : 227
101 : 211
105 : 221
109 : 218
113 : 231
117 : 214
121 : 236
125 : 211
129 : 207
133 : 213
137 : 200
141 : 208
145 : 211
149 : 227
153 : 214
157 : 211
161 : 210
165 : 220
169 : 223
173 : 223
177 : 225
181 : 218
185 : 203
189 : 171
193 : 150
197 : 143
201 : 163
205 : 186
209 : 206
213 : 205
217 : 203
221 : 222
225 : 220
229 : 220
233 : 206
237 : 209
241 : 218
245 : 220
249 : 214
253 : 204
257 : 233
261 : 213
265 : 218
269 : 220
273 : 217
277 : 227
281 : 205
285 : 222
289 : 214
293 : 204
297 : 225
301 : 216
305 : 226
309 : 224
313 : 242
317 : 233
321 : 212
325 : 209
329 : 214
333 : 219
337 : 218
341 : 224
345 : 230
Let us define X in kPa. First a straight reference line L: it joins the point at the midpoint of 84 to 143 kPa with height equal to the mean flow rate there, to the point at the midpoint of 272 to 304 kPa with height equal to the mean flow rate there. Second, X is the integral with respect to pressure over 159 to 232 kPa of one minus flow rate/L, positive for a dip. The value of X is 5.34 kPa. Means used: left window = 217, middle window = 201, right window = 217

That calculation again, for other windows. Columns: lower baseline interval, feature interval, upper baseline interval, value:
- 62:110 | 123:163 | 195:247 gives -1.4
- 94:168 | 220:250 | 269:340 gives 0.3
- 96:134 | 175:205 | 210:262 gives 4.7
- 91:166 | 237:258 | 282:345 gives 0.3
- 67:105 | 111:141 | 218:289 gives -1.4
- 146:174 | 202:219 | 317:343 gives 1.6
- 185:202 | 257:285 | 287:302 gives -2.2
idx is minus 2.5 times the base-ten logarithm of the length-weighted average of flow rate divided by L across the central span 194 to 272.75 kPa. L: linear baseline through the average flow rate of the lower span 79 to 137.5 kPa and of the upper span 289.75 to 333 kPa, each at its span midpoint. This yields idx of 0.07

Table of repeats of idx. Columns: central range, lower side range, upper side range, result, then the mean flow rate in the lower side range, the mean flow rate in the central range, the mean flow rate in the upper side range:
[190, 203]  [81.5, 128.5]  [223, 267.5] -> 0.38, 219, 153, 216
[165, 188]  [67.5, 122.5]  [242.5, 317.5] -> -0.01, 209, 216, 220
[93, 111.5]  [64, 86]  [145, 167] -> -0.11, 190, 220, 216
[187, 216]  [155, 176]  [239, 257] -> 0.23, 218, 176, 216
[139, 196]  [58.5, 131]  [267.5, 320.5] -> 0.04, 211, 207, 221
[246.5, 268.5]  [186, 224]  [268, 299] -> -0.05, 185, 217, 217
